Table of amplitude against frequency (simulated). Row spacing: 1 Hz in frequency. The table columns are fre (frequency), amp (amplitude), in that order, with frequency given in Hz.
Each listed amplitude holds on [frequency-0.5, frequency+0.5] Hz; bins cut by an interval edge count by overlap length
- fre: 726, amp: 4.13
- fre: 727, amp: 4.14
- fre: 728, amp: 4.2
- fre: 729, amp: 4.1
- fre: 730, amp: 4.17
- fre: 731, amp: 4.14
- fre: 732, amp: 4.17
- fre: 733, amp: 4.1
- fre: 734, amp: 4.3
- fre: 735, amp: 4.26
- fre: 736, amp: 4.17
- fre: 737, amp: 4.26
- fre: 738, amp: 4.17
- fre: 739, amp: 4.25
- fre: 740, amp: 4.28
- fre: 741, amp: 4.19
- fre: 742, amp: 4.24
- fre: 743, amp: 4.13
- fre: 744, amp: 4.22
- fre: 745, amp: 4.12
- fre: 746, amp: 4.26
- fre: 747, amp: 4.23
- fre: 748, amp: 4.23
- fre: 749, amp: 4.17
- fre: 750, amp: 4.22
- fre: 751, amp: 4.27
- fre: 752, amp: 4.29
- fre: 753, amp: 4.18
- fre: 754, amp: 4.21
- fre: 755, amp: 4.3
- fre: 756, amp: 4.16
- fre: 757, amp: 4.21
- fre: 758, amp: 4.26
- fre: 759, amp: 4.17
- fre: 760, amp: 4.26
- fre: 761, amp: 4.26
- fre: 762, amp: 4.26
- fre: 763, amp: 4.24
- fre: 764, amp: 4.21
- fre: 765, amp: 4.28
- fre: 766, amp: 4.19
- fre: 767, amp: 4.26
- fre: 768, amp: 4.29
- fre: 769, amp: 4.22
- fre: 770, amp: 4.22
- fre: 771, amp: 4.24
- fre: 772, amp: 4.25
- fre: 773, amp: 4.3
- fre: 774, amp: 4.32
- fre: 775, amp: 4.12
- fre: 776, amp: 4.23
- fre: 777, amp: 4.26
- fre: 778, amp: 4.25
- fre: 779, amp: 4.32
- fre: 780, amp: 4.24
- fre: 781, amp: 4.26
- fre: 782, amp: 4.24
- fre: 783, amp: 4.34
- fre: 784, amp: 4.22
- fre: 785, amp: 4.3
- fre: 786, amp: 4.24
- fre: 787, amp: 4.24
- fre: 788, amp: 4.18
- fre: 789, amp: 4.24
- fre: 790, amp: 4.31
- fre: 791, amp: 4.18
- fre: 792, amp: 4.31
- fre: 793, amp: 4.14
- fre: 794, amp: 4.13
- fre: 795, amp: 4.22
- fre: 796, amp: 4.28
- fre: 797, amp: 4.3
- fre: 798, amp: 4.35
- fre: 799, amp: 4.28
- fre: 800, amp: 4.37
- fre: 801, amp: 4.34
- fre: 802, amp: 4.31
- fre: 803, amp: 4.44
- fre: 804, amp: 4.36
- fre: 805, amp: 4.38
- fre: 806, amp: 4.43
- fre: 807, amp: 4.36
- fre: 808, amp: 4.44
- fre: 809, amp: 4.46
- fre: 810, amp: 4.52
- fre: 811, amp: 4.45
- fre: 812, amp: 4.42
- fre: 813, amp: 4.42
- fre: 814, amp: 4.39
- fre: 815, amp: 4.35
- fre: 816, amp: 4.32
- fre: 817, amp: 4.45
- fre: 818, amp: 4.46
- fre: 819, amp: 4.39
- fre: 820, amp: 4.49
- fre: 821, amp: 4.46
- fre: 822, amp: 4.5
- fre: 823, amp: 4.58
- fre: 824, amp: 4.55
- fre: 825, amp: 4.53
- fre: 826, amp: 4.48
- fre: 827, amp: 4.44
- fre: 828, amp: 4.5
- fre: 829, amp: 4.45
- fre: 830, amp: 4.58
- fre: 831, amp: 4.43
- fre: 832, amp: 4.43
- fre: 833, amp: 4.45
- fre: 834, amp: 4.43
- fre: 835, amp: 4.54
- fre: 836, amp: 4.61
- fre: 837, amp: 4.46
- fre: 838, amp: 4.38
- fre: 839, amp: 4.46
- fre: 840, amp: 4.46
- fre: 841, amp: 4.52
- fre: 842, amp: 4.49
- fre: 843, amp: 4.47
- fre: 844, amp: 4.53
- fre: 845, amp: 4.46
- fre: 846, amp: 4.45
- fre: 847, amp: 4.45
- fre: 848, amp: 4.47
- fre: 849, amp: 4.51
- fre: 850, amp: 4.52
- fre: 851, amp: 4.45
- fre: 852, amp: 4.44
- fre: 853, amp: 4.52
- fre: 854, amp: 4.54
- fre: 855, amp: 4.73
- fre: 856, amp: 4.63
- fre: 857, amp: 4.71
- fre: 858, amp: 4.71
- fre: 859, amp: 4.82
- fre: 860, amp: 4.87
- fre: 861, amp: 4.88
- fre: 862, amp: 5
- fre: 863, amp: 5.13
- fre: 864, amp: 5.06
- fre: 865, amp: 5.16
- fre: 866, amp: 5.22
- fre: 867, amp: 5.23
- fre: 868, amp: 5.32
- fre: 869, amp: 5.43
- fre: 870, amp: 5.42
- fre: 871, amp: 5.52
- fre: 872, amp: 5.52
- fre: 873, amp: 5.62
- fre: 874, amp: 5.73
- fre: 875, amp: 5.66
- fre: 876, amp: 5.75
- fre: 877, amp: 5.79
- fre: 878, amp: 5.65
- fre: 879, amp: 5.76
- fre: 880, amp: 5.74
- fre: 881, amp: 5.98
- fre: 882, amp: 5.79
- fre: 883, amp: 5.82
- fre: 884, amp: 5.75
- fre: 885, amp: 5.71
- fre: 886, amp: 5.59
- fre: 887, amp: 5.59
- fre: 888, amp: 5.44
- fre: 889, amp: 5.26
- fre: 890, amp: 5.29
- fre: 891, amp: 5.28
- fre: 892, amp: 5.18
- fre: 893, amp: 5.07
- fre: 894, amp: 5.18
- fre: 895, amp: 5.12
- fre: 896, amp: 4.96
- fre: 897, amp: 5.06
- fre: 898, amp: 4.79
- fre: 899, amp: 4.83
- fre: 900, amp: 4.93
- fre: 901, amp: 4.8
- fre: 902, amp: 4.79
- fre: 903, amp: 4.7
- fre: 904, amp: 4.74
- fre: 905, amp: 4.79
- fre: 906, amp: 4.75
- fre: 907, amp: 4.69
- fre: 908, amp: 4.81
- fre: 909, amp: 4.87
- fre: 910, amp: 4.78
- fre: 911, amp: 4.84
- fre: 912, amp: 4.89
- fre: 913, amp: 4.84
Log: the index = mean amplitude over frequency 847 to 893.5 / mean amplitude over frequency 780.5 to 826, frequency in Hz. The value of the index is 1.20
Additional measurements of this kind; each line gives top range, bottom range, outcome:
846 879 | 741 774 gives 1.19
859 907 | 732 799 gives 1.25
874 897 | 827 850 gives 1.23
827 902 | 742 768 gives 1.18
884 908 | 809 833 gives 1.14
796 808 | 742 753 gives 1.03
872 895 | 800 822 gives 1.26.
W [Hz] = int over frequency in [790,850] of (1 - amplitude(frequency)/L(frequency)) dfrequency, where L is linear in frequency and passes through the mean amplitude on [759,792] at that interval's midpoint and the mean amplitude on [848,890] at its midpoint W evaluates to 3.7 Hz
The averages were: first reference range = 4.25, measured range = 4.42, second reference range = 5.23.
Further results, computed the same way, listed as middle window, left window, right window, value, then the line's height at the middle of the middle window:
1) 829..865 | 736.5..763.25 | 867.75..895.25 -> 4.2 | 5.19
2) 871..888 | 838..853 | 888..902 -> -2.9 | 4.88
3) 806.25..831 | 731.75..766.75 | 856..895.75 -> 2.0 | 4.85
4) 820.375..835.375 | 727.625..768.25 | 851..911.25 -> 0.9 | 4.78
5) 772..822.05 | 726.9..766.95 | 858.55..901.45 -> 3.4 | 4.64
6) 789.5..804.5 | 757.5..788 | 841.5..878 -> 0.5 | 4.45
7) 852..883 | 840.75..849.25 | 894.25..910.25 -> -4.2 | 4.62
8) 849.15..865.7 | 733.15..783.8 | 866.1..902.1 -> 1.3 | 5.16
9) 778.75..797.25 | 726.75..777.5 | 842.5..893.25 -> 1.1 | 4.51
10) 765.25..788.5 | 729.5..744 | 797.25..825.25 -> 0.4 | 4.32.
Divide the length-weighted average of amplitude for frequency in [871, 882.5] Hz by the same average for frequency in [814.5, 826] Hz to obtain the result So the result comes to 1.3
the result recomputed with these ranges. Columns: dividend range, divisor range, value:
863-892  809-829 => 1.24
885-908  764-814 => 1.18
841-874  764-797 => 1.15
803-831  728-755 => 1.06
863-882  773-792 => 1.30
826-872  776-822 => 1.09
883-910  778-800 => 1.19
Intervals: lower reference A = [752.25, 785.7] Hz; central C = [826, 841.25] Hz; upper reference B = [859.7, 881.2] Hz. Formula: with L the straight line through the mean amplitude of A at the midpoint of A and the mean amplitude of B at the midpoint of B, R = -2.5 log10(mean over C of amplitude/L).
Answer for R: 0.12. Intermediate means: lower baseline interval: 4.24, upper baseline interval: 5.43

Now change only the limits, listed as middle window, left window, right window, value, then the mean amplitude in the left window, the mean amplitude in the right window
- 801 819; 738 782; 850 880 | 0.06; 4.23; 5.15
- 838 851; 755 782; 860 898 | 0.13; 4.24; 5.41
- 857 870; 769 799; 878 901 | 0.00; 4.25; 5.36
